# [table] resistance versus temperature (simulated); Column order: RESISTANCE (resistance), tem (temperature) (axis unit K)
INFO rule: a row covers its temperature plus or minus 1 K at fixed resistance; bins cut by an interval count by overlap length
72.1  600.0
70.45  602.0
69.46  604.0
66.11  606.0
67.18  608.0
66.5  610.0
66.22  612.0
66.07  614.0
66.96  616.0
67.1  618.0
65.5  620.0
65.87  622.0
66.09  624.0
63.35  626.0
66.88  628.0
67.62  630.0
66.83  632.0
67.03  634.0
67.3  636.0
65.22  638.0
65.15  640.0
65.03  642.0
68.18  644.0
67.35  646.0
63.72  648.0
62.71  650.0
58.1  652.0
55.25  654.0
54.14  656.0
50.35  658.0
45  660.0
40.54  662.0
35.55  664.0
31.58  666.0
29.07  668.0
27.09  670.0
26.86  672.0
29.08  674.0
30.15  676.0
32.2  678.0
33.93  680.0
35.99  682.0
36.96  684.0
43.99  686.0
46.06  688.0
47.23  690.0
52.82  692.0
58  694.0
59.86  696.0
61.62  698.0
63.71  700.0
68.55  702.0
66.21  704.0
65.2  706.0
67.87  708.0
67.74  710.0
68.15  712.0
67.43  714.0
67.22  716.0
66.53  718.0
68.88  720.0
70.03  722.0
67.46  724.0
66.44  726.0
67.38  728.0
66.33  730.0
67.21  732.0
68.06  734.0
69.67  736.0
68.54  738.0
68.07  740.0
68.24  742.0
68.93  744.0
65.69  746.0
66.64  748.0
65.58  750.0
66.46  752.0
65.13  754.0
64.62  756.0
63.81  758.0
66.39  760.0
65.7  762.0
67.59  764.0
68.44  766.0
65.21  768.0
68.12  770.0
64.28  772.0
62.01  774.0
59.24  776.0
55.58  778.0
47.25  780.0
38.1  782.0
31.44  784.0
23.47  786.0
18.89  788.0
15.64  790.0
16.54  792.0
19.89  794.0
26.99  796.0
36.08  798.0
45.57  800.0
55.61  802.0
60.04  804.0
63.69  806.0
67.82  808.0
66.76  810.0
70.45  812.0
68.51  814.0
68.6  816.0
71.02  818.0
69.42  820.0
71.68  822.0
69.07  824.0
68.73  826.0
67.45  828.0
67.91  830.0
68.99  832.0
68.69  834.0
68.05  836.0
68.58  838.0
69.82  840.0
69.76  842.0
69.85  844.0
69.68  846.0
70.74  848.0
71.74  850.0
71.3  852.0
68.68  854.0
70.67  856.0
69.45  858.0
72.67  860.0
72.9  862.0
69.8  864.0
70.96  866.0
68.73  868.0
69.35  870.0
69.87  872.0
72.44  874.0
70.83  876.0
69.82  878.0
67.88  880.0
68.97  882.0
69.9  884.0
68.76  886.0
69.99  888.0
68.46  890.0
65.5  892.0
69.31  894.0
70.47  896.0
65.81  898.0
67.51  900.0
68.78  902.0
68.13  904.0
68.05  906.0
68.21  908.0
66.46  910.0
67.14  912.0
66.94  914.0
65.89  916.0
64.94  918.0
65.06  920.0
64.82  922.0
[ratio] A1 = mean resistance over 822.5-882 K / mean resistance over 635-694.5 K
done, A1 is 1.47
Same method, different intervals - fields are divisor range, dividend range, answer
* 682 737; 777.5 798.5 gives 0.47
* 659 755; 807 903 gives 1.24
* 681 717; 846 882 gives 1.21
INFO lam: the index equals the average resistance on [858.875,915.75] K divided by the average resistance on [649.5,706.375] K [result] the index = 1.5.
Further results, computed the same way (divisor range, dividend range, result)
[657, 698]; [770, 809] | 1.08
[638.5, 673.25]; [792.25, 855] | 1.27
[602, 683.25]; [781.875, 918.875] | 1.14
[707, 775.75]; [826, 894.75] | 1.04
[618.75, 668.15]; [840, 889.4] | 1.20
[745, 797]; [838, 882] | 1.36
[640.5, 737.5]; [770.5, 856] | 1.05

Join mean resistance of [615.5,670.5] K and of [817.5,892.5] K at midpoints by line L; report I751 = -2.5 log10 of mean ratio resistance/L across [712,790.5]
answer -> 0.05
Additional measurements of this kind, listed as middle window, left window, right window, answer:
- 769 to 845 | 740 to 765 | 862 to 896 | 0.21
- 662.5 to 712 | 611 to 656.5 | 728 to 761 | 0.37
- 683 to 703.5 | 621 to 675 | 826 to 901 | 0.07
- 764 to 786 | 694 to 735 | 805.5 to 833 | 0.22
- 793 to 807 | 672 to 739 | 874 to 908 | 0.40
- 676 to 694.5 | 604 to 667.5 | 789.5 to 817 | 0.34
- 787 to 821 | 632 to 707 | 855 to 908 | 0.26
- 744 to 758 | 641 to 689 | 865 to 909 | -0.21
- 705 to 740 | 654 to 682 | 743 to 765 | -0.22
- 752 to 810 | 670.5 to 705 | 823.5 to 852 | 0.18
